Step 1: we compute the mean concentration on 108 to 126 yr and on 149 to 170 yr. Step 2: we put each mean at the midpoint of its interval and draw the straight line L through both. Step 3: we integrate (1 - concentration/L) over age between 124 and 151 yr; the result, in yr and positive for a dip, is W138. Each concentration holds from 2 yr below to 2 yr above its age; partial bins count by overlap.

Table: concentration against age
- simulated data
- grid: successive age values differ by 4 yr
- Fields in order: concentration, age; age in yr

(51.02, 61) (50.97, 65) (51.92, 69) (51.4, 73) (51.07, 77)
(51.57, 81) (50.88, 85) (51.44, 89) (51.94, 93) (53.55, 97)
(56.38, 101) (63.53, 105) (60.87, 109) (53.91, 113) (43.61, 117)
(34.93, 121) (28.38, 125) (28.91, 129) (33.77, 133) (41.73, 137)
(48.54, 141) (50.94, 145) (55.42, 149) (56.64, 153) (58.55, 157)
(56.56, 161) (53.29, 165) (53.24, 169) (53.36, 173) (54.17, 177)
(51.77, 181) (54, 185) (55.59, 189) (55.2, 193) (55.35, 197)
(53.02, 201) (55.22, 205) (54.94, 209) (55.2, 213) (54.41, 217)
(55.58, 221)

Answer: 4.65 yr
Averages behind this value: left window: 44.3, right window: 55.7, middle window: 41.6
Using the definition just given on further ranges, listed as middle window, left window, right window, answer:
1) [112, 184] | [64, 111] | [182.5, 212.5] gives 8.88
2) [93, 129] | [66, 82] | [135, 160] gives 2.35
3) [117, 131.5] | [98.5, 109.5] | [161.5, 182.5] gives 6.35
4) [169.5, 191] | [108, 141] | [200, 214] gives -1.57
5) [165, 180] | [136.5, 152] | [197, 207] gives -0.32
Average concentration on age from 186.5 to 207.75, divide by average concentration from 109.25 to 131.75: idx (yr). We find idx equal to 1.4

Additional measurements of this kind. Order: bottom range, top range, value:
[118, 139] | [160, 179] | 1.59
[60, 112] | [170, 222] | 1.01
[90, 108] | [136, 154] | 0.90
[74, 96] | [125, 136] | 0.62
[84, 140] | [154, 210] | 1.17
